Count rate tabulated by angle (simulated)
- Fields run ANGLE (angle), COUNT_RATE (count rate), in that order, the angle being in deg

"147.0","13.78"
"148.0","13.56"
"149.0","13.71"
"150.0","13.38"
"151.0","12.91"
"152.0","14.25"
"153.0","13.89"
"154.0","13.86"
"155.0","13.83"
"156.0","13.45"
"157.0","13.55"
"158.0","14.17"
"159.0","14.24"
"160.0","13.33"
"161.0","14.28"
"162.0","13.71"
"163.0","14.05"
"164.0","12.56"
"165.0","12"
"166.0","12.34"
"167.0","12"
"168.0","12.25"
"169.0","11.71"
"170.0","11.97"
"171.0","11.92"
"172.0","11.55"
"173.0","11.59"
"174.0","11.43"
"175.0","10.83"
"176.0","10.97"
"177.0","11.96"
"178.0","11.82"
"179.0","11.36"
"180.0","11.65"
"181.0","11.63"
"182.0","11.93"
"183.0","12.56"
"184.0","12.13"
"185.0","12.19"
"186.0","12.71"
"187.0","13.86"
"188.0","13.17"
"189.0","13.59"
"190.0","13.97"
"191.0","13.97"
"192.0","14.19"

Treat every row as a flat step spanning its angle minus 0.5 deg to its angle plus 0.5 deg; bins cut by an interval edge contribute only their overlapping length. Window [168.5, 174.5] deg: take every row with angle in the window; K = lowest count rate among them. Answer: 11.43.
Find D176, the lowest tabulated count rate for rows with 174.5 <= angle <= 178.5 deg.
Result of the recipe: 10.83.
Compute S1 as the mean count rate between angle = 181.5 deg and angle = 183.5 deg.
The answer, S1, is 12.2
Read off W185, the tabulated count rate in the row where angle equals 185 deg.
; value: 12.19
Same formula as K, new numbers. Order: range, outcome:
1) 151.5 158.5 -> 13.45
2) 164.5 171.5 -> 11.71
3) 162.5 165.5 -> 12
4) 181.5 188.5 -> 11.93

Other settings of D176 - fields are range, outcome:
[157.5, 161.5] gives 13.33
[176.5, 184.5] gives 11.36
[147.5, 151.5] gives 12.91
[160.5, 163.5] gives 13.71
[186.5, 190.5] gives 13.17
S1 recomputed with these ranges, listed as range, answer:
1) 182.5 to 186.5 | 12.4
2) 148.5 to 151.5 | 13.3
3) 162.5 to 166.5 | 12.7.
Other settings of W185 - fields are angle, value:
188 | 13.17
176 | 10.97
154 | 13.86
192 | 14.19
